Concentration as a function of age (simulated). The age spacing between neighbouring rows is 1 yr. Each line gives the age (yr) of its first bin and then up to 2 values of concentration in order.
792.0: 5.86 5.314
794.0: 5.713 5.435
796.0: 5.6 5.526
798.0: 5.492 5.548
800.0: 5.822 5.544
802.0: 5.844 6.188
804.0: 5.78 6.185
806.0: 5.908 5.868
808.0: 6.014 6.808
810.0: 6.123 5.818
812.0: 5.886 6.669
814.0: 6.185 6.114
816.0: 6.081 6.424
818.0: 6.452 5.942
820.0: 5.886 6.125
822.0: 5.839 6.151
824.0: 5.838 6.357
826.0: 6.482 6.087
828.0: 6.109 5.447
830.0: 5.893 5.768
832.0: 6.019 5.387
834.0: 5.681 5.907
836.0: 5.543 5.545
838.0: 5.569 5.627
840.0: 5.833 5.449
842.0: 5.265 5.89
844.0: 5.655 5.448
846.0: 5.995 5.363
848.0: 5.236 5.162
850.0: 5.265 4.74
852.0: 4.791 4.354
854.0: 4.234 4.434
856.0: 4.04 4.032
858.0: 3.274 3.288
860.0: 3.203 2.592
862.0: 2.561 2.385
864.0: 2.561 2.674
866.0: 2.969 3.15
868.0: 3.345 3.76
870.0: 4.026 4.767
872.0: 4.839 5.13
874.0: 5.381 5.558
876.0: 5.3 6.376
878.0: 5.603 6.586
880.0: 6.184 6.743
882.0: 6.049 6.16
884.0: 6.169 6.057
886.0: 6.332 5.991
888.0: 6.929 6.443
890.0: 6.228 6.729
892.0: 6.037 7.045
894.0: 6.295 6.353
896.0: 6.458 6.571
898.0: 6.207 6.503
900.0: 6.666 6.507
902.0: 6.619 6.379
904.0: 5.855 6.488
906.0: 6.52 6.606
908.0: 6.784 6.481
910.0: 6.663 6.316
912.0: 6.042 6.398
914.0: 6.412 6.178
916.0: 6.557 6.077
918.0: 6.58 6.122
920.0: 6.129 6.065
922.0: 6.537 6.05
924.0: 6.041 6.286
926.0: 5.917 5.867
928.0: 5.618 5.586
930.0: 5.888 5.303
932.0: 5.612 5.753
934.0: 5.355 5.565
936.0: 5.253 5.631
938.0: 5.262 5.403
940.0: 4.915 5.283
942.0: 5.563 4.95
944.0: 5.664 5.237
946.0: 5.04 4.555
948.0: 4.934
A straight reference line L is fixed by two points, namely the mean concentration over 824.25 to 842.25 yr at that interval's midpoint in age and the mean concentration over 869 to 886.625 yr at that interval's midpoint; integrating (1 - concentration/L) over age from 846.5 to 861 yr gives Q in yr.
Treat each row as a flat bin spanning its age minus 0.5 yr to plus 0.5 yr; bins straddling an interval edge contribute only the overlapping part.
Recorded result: 3.6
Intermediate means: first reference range 5.78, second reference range 5.67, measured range 4.32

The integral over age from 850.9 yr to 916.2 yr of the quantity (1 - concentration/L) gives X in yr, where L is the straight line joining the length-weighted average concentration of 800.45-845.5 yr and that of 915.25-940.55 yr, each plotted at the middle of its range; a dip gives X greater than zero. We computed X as 5.0 yr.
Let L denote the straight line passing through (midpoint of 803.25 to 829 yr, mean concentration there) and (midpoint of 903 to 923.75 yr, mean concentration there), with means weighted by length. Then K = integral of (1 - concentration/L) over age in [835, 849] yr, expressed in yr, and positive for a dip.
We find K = 1.4 yr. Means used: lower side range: 6.11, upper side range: 6.34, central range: 5.57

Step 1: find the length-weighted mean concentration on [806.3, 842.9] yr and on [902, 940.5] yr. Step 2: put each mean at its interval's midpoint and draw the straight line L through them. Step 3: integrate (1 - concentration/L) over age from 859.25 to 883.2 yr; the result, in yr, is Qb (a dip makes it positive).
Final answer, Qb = 6.09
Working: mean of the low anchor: 5.95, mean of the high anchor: 6.02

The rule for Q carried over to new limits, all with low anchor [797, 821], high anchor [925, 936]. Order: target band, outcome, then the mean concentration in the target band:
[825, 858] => 3.1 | 5.37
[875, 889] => -0.9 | 6.18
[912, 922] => -1.0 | 6.28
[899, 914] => -1.9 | 6.45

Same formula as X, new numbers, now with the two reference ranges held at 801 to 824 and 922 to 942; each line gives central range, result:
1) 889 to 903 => -1.71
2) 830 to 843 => 0.74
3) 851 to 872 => 8.25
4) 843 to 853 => 1.13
